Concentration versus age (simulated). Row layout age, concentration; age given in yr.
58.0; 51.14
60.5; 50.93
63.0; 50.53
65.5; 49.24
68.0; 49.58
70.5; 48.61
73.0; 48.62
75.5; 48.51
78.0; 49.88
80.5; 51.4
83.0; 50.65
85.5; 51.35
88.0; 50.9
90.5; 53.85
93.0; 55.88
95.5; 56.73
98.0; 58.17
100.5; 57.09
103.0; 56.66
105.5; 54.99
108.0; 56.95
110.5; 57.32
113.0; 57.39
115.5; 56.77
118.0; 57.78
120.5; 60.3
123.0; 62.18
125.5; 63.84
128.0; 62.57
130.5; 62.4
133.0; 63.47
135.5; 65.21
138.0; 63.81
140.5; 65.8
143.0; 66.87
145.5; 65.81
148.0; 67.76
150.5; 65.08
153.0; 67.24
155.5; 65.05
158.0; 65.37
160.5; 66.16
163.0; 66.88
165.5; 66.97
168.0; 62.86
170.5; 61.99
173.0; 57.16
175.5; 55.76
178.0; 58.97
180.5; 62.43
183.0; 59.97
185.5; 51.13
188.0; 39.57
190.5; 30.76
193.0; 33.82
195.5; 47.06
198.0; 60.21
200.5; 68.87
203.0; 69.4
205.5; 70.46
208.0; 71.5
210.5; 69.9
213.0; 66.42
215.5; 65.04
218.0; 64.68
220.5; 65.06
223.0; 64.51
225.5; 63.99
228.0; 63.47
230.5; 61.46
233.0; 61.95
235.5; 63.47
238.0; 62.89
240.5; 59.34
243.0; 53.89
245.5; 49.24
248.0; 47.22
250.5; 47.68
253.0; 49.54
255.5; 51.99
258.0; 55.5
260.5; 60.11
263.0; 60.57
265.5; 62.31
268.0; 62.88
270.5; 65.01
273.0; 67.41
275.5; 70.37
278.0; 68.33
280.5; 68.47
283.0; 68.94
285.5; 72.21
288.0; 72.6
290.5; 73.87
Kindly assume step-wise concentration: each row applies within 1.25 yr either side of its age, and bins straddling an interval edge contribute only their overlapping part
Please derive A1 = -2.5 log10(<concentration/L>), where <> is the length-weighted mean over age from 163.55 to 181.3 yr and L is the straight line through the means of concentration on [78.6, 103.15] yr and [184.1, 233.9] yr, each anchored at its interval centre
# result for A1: -0.06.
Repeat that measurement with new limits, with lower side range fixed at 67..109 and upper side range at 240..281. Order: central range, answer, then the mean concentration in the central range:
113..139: -0.14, 61.6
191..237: -0.09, 62.3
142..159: -0.20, 66.2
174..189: 0.02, 54.9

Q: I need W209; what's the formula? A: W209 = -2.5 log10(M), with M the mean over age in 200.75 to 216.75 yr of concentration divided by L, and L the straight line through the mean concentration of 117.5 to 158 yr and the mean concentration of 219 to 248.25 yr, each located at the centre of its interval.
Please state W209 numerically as -0.13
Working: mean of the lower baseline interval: 64.2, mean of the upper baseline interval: 60.2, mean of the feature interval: 68.8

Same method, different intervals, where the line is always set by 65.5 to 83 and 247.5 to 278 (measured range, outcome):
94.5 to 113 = -0.12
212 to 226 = -0.15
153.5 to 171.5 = -0.20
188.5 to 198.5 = 0.32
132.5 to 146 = -0.23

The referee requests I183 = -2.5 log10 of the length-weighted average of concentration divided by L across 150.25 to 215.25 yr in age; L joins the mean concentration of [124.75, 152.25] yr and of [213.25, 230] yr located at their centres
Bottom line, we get 0.08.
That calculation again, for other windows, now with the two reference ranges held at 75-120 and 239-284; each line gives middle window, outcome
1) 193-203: 0.01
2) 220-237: -0.09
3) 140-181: -0.14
